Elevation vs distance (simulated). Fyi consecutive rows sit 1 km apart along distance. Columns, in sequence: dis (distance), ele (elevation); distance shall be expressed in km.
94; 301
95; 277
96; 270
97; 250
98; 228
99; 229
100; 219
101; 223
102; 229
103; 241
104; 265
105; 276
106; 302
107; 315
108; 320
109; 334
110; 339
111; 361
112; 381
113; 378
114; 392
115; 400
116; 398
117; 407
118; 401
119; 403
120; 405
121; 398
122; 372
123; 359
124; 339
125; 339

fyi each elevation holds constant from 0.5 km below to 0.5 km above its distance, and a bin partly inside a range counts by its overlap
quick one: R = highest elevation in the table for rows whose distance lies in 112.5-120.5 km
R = 407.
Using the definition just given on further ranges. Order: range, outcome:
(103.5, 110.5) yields 339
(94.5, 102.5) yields 277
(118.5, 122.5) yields 405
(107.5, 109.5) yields 334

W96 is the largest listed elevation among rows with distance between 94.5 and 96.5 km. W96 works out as 277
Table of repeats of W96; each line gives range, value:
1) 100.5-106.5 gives 302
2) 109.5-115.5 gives 400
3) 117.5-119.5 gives 403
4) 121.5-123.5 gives 372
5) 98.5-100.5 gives 229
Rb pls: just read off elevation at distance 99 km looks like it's 229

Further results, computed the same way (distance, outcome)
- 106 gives 302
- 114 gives 392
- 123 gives 359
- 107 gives 315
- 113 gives 378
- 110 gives 339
